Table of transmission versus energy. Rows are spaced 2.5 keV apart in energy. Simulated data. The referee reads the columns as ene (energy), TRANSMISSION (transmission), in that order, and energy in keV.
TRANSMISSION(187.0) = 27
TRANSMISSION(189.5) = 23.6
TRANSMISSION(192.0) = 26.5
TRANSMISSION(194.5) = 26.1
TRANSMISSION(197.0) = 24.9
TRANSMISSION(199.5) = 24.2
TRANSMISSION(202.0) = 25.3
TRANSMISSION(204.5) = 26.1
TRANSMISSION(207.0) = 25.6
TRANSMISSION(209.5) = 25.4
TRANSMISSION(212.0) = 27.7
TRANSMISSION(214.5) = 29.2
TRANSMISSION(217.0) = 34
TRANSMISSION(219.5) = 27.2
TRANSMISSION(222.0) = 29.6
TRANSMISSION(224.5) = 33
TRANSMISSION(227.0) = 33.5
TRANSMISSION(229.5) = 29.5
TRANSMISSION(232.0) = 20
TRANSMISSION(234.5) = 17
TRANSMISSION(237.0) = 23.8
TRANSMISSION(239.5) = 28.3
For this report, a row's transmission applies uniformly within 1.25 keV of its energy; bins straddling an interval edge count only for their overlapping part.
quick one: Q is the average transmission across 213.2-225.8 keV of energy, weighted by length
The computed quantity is 30.6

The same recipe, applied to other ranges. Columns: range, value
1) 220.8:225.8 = 31.3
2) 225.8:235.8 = 25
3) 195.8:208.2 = 25.2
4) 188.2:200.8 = 25.1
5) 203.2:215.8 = 26.8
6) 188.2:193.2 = 25.1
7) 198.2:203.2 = 24.7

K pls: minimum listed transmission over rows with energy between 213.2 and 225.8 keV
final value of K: 27.2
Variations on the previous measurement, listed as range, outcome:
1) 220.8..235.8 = 17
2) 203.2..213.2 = 25.4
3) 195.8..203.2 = 24.2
